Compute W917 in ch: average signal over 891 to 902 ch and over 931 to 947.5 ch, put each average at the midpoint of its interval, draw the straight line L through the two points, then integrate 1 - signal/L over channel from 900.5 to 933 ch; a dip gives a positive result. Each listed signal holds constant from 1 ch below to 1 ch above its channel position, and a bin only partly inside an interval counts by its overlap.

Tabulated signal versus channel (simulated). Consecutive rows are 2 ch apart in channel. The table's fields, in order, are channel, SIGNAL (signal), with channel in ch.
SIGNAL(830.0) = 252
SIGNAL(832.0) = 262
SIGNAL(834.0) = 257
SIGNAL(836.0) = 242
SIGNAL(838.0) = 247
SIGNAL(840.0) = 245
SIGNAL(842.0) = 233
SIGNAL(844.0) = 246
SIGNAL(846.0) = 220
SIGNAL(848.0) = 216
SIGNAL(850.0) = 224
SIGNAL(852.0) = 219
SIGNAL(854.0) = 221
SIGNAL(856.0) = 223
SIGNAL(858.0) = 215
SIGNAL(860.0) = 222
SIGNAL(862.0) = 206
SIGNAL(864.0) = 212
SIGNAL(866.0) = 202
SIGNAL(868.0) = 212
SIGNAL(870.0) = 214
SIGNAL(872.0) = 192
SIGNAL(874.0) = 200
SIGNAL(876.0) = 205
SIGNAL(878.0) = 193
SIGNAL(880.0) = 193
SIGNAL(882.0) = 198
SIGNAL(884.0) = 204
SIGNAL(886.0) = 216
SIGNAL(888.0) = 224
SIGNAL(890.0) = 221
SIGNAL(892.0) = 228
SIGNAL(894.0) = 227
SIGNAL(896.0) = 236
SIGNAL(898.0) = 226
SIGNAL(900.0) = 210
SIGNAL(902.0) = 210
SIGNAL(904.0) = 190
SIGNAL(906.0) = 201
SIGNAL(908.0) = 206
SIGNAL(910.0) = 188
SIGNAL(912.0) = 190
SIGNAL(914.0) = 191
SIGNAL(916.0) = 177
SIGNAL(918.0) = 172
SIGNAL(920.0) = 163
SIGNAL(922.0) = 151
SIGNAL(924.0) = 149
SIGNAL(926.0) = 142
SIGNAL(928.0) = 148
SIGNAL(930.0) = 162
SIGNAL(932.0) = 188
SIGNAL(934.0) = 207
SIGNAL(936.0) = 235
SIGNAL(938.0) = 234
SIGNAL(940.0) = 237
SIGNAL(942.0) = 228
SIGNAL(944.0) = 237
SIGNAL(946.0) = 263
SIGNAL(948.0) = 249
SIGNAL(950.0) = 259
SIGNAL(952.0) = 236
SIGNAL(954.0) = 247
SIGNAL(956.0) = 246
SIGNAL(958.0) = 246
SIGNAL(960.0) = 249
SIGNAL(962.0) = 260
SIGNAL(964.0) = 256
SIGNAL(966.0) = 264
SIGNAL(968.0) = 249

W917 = 7.05 ch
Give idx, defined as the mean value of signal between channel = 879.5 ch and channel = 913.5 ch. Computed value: 210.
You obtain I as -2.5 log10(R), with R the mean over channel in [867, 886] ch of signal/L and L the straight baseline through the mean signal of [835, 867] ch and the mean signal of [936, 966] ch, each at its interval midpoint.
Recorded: 0.142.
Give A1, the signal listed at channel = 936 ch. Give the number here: 235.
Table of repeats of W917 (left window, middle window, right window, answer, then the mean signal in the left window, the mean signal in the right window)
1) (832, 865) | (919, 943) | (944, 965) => 5.75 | 229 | 250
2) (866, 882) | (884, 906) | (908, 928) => -3.67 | 201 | 170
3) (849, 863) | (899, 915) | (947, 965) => 2.47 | 219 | 250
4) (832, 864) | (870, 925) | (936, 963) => 8.85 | 230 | 245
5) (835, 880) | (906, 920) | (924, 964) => 2.22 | 218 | 224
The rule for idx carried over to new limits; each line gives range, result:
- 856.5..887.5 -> 206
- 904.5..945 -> 190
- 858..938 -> 198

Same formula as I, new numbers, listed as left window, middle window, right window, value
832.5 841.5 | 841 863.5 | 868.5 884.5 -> 0.03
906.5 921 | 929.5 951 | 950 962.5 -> -0.02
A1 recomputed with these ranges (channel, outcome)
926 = 142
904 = 190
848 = 216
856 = 223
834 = 257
